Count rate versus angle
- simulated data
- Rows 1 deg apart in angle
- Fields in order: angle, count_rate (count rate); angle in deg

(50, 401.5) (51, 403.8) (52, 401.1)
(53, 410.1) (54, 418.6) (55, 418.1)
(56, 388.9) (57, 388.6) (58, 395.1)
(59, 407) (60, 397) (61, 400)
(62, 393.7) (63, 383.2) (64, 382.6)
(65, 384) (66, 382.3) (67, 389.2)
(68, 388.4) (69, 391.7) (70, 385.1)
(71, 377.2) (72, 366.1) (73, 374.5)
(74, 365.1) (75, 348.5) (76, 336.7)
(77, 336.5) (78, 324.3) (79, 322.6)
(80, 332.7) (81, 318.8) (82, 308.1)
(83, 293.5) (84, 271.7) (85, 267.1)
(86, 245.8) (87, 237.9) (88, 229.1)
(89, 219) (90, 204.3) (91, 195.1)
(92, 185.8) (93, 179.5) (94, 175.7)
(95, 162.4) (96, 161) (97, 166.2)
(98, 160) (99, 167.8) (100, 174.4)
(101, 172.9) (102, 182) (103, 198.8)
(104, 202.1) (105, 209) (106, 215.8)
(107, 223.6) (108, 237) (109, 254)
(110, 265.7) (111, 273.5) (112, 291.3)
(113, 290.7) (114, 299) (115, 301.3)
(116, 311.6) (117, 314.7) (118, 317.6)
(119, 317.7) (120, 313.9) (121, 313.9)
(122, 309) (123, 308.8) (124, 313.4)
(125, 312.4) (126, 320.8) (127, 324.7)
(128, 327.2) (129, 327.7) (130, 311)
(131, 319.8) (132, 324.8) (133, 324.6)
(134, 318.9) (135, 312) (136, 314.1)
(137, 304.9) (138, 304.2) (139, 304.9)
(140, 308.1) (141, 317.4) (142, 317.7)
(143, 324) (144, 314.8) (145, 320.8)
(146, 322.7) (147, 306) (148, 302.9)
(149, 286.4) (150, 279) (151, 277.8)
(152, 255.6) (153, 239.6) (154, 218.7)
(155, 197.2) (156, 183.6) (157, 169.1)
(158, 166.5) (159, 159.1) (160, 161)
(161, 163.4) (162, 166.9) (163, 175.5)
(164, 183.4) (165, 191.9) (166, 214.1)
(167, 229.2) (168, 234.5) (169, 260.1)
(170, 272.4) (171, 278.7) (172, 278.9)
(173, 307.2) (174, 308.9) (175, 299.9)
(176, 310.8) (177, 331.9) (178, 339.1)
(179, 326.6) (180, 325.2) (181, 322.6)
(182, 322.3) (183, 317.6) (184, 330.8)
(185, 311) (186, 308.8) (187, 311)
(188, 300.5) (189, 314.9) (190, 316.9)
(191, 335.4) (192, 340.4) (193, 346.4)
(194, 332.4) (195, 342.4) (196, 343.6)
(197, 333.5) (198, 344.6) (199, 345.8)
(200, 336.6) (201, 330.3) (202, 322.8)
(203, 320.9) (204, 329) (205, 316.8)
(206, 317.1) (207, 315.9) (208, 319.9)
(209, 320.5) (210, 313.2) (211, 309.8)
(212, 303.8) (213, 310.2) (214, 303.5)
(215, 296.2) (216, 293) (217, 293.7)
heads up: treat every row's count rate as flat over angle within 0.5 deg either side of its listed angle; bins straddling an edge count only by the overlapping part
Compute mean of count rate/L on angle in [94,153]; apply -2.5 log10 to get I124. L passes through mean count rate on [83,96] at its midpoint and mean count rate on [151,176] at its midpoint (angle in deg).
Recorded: -0.25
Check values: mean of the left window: 215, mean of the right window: 224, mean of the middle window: 277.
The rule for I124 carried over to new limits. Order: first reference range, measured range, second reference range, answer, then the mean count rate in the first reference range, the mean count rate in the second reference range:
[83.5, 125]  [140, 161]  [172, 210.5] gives 0.114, 241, 323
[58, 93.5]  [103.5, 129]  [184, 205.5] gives 0.135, 325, 328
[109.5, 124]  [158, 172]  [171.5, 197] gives 0.454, 302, 321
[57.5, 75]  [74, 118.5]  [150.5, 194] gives 0.375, 385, 266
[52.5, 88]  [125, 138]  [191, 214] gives 0.080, 356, 327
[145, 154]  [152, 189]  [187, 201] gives 0.197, 282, 332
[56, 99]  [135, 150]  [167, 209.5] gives 0.010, 307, 316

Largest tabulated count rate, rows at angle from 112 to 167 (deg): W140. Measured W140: 327.7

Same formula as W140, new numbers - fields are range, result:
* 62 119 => 393.7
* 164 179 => 339.1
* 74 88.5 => 365.1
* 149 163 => 286.4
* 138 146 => 324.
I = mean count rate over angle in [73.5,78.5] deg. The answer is 342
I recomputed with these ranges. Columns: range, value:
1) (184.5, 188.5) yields 308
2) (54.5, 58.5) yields 398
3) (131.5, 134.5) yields 323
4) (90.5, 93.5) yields 187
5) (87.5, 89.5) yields 224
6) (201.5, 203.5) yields 322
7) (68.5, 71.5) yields 385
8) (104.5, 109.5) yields 228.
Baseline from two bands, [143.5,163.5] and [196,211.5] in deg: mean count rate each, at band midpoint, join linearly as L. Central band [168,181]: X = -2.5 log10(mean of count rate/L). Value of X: -0.11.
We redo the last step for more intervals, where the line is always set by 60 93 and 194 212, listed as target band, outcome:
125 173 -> 0.211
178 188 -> 0.022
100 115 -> 0.338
